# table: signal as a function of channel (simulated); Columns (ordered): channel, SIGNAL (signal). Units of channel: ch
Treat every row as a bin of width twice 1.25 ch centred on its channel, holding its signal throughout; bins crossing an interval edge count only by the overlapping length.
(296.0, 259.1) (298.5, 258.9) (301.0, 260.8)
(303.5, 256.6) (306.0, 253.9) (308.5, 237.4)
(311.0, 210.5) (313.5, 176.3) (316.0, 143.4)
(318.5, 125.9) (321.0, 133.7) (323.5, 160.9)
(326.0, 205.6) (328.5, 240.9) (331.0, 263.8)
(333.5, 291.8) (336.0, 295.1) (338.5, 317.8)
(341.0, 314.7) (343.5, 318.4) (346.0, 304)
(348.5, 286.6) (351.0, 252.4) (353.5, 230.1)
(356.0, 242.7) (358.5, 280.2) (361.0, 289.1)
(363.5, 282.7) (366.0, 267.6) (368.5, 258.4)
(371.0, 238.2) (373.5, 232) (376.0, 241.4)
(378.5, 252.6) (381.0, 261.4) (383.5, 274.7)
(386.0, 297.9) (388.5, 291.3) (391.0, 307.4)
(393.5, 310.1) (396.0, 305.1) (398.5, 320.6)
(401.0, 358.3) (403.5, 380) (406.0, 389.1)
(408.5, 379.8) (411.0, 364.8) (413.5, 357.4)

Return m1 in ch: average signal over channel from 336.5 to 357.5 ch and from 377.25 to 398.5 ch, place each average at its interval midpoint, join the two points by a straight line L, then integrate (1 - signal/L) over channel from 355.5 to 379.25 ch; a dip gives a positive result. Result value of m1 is 2.3 ch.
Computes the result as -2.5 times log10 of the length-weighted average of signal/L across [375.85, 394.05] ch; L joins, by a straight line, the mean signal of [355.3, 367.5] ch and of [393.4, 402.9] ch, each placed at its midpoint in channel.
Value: 0.11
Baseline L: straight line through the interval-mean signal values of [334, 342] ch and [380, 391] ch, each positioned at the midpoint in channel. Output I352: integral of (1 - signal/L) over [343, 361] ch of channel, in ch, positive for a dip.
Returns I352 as 1.7 ch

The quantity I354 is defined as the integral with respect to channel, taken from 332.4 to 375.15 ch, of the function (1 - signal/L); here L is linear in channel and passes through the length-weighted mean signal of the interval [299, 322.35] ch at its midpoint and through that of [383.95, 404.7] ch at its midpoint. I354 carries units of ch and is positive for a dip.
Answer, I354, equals -2.69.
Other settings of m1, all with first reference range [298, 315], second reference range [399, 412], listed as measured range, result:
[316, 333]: 4.63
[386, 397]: 1.54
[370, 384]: 3.51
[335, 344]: -1.01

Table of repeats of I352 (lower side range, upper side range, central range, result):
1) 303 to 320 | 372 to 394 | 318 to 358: -4.5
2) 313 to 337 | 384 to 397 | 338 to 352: -4.0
